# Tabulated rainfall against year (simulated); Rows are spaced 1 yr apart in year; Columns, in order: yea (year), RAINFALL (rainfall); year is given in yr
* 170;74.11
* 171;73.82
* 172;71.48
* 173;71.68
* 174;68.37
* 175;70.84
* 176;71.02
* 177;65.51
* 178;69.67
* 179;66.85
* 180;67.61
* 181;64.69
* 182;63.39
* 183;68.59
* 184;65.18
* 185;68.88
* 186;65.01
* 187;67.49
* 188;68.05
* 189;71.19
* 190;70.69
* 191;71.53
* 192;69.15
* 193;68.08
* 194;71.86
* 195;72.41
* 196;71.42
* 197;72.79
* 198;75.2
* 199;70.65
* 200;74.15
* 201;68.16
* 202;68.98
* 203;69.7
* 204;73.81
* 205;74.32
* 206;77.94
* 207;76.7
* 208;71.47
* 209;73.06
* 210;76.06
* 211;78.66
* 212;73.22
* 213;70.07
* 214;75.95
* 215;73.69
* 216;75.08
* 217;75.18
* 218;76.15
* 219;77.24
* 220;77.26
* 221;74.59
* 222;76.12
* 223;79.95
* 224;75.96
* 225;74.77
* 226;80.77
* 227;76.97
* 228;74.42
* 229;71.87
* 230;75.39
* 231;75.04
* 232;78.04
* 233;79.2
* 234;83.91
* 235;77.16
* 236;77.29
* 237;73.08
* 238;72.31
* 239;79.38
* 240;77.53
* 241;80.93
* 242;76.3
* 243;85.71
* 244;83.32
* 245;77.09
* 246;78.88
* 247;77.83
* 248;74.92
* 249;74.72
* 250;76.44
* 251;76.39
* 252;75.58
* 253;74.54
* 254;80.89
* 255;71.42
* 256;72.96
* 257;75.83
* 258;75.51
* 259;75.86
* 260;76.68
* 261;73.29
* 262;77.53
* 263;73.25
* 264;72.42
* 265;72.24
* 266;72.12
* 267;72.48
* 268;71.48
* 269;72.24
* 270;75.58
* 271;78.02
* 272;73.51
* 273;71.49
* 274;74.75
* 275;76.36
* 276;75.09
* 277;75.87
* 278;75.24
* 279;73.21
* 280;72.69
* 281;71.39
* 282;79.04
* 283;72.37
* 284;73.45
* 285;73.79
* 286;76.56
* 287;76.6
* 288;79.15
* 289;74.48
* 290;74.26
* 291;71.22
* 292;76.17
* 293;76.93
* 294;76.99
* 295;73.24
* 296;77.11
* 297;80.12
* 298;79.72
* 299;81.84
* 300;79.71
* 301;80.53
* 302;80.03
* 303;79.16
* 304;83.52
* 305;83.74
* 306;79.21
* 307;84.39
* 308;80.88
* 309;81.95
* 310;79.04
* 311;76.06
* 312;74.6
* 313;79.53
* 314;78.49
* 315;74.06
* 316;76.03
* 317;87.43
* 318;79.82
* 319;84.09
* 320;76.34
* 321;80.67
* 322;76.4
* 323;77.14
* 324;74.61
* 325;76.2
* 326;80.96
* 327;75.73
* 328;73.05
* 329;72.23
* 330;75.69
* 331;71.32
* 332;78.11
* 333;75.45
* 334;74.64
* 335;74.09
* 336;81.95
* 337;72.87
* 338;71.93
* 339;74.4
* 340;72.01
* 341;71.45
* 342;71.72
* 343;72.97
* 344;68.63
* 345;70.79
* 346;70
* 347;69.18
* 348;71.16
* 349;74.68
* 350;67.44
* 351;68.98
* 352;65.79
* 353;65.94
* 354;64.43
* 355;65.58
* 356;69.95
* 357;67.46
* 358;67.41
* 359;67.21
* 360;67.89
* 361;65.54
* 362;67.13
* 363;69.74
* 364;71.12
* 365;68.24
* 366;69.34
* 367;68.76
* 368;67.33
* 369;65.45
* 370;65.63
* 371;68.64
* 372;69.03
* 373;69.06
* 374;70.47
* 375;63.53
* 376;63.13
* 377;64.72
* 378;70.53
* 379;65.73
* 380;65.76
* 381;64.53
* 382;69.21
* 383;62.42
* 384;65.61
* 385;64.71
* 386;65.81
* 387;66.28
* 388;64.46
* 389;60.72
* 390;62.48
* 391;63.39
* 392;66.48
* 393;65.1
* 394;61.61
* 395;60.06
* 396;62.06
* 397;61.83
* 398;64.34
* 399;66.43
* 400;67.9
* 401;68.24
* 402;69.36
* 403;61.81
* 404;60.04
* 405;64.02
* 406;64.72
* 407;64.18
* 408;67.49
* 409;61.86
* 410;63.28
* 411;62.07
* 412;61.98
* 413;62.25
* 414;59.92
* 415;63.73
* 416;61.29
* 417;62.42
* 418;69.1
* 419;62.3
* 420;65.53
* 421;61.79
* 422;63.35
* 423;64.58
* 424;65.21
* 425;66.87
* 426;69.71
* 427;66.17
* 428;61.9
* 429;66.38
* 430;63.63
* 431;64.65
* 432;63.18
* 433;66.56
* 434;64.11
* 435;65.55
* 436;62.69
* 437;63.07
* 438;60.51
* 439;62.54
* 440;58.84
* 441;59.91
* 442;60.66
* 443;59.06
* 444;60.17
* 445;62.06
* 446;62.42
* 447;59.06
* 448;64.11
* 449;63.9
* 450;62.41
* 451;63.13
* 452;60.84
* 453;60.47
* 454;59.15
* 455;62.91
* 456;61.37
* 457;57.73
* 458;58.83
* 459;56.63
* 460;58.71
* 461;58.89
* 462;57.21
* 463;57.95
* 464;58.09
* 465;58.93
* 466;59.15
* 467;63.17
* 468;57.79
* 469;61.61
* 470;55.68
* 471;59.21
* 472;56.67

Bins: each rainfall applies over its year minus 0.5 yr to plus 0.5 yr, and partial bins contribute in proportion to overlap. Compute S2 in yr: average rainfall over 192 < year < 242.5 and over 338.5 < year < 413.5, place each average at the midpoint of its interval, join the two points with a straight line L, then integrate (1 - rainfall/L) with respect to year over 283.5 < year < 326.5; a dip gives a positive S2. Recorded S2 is -4.89 yr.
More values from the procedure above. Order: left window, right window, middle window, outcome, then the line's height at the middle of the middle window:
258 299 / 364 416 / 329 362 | -0.9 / 69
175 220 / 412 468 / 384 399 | 0.1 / 63.9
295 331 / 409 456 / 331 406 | 3.8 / 71.4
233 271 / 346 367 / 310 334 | -2.1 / 70.9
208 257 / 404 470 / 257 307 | -2.0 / 73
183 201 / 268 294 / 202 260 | -3.2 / 72.2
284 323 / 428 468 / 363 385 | 0.9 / 70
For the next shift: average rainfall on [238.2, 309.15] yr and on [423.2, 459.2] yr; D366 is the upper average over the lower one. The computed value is 0.8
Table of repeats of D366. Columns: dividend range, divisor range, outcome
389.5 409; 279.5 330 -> 0.83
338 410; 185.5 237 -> 0.90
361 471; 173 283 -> 0.86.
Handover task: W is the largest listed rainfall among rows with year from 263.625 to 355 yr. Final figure 87.43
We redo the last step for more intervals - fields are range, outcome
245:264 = 80.89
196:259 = 85.71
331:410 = 81.95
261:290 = 79.15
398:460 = 69.71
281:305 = 83.74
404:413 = 67.49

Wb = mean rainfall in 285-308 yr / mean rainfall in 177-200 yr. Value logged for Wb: 1.13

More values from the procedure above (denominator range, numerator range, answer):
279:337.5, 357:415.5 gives 0.85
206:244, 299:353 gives 0.99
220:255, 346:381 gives 0.88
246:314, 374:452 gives 0.84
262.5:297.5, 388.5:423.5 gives 0.85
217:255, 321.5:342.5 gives 0.97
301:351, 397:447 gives 0.83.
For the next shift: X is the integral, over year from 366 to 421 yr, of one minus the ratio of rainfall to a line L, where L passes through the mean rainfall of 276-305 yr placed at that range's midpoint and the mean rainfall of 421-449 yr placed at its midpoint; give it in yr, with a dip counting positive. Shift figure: 1.9 yr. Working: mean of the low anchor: 76.7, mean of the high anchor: 63.2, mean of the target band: 64.8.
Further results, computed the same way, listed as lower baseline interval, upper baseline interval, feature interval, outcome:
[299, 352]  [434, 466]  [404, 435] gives 0.14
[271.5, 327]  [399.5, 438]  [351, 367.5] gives 0.73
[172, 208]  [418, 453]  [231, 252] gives -2.83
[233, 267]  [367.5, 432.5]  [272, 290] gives -0.18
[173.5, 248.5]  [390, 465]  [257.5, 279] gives -1.09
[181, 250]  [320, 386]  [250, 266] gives -0.42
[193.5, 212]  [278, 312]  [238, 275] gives -0.05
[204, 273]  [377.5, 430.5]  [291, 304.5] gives -1.28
